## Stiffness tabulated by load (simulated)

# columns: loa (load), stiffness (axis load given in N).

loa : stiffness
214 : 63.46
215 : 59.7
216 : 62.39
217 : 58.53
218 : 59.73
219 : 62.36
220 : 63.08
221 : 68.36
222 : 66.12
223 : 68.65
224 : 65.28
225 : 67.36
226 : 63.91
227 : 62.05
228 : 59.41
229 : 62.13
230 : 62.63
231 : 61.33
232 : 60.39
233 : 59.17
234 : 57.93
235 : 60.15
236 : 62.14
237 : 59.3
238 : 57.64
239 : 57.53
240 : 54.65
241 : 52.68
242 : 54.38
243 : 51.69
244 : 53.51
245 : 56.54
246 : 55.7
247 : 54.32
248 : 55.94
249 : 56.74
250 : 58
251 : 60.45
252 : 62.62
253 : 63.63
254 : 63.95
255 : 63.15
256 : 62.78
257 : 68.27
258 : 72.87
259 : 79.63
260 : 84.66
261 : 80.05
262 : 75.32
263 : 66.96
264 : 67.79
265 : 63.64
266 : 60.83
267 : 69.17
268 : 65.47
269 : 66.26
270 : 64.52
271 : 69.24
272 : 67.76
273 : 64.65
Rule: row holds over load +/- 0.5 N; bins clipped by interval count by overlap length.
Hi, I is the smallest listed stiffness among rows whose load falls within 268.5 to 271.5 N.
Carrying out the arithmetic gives 64.52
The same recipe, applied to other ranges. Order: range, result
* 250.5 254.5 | 60.45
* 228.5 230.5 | 62.13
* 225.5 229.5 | 59.41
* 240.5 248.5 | 51.69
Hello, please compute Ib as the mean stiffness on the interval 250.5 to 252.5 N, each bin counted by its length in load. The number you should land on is 61.5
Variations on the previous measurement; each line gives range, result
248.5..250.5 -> 57.4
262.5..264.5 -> 67.4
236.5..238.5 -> 58.5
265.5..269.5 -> 65.4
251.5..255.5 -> 63.3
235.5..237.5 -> 60.7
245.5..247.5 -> 55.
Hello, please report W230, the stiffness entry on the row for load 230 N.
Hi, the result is 62.63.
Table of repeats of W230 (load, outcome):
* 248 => 55.94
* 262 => 75.32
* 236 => 62.14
